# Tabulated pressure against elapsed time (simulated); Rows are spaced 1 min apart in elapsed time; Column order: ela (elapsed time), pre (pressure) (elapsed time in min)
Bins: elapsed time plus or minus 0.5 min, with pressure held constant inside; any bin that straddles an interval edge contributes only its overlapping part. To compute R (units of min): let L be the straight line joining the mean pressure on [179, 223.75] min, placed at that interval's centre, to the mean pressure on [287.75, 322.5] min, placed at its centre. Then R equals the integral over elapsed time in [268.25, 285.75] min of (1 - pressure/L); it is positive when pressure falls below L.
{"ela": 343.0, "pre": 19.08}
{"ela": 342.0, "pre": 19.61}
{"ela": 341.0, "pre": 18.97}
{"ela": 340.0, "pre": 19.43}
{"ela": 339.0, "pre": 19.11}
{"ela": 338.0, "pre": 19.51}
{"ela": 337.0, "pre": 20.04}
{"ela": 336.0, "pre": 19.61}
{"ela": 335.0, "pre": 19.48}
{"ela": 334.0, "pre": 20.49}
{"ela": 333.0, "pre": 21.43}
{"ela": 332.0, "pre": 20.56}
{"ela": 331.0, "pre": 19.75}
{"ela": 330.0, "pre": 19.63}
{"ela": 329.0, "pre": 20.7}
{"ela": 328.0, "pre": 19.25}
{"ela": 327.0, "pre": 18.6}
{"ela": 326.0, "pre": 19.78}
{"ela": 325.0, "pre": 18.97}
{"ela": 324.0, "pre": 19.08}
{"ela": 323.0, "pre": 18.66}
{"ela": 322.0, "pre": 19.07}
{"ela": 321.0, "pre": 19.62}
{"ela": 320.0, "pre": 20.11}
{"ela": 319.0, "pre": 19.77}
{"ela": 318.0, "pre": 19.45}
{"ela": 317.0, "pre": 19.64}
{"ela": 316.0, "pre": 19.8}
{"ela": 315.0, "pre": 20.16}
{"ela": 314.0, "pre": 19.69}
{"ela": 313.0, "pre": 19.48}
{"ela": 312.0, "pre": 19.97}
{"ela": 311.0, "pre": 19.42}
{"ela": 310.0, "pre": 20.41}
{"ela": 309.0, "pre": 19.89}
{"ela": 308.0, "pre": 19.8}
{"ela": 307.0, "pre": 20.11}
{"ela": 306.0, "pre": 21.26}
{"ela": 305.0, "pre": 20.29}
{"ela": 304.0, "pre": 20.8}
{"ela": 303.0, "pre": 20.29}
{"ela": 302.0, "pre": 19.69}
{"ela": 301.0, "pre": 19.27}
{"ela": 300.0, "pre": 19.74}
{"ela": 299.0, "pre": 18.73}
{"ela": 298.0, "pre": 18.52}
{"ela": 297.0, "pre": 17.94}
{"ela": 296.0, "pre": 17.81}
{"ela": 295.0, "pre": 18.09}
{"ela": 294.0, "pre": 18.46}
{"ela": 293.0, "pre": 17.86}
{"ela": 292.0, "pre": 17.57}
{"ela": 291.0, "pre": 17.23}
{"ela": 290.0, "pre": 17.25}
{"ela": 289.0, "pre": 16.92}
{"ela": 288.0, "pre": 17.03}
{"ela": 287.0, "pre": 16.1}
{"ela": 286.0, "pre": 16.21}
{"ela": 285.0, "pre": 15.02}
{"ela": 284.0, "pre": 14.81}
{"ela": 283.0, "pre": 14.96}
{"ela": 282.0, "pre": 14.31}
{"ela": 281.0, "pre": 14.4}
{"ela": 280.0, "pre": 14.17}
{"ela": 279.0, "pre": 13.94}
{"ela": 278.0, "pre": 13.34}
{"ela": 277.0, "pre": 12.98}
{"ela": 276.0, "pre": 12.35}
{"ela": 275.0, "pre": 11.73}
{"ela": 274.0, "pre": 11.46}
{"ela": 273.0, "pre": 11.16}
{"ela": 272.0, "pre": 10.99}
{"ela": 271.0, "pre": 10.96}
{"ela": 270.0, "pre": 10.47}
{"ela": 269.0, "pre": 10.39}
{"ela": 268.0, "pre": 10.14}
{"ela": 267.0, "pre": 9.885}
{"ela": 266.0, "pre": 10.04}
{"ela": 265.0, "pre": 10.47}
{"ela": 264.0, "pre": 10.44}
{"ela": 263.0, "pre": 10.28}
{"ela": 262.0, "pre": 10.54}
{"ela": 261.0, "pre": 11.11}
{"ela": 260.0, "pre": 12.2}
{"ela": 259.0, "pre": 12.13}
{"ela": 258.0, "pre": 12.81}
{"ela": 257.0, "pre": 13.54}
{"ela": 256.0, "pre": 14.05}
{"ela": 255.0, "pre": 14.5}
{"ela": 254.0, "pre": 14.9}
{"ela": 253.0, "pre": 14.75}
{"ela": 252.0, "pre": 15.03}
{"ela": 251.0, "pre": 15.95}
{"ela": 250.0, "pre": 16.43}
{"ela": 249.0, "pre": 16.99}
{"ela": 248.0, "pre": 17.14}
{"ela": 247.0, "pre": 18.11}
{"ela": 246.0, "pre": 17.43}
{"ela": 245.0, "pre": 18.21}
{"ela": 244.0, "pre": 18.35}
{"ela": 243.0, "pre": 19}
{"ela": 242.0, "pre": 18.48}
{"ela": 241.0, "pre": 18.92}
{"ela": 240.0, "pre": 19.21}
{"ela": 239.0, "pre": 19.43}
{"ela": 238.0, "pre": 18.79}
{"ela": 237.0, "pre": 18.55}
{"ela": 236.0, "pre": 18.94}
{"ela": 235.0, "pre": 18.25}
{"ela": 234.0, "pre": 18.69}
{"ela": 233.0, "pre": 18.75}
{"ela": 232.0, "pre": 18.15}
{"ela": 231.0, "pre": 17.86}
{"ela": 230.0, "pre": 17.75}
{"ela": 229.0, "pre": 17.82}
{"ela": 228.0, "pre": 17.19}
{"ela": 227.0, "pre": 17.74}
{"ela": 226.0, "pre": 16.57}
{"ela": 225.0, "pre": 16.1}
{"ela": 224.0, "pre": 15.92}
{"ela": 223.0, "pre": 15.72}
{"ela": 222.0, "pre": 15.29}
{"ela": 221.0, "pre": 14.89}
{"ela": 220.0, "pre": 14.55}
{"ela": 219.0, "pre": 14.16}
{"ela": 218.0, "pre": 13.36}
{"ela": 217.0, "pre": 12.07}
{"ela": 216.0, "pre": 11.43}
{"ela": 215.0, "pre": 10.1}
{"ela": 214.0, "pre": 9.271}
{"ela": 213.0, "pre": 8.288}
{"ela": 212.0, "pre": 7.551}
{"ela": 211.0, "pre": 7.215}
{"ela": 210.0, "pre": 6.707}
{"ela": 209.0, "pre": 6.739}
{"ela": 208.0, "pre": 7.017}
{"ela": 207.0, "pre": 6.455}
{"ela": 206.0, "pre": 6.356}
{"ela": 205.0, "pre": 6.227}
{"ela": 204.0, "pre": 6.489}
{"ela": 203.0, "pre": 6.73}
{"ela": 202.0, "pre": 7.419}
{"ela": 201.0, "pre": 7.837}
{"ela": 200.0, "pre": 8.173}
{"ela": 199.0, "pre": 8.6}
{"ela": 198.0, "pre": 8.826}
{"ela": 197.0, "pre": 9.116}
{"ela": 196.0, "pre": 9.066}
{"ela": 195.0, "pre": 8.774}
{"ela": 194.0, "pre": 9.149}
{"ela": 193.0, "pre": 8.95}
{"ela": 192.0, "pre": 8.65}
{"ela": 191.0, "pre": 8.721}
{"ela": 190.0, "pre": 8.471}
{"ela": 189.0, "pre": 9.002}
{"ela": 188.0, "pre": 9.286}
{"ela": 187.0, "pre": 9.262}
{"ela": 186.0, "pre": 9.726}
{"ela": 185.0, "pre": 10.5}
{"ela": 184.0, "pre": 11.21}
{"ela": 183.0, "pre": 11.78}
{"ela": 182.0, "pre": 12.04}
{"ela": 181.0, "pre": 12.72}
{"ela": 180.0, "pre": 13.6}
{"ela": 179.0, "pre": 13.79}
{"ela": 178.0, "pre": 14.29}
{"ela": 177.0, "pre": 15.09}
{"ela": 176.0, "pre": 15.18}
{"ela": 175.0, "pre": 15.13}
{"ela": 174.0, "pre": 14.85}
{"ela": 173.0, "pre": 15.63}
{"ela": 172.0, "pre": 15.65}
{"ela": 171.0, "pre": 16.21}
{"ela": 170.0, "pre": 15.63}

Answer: 4.08 min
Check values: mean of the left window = 9.8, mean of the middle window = 12.8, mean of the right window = 19.2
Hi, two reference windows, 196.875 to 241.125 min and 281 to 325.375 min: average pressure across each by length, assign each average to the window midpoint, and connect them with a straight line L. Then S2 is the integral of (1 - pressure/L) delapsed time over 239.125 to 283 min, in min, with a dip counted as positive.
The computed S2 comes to 4.8 min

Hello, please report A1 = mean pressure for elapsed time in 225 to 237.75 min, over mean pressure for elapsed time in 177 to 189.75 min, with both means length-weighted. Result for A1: 1.6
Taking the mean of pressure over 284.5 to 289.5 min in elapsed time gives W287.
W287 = 16.3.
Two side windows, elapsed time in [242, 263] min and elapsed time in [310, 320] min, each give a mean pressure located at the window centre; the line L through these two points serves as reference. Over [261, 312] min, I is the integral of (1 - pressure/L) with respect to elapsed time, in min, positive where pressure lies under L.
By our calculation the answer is 6.6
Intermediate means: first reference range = 15.1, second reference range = 19.8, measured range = 15.5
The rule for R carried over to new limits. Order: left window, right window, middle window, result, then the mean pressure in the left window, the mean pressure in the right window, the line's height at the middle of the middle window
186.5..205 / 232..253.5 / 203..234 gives 2.21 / 8.41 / 17.9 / 13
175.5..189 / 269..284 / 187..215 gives 9.55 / 12.1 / 12.7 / 12.2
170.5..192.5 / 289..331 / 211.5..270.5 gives 2.37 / 12.3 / 19.3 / 15.5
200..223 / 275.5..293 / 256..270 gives 2.47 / 9.48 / 15.3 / 13.6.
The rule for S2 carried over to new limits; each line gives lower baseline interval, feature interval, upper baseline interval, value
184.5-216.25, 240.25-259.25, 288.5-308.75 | -3.82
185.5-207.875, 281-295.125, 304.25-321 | 0.85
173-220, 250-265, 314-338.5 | 1.52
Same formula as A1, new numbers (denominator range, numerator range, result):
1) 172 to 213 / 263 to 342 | 1.75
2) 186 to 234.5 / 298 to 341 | 1.76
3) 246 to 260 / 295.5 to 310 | 1.30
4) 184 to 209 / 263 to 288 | 1.51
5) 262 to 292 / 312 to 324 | 1.49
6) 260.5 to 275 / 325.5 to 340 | 1.87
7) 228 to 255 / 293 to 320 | 1.10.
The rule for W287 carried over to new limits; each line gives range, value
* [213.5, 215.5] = 9.69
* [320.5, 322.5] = 19.3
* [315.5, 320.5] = 19.8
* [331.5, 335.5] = 20.5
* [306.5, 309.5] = 19.9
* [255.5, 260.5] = 12.9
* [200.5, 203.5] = 7.33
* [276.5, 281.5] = 13.8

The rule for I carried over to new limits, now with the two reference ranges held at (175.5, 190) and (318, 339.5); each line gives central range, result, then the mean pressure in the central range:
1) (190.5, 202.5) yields 3.8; 8.61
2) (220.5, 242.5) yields -4.9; 17.7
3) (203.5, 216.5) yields 5.5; 7.68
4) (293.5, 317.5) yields -1.5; 19.6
